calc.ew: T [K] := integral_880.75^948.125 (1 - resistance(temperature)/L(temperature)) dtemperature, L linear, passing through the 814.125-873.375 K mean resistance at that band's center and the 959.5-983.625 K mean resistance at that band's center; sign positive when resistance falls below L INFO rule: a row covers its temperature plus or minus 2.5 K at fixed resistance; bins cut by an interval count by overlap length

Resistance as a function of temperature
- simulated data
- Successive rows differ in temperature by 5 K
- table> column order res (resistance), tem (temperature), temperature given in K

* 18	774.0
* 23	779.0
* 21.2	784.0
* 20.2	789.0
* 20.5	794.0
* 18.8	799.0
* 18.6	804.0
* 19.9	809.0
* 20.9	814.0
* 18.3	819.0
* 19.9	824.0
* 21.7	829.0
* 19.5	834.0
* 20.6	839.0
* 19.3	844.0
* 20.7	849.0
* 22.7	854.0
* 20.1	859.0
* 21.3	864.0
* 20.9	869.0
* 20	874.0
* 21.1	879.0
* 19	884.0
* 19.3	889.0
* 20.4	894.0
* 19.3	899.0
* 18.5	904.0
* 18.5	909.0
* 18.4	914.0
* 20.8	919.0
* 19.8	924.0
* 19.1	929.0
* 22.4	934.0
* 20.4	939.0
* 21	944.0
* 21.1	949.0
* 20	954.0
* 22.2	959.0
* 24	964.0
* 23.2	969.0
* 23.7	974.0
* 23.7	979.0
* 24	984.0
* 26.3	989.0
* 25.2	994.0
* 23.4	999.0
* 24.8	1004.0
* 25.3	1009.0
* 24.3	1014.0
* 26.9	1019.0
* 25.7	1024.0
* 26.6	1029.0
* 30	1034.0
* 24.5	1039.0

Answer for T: 7.2 K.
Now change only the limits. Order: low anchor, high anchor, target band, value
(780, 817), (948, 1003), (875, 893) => 1.5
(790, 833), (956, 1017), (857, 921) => 5.7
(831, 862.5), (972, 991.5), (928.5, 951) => 2.2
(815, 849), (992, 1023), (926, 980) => 3.8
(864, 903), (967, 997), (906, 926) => 2.0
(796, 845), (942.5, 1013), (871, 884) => 0.5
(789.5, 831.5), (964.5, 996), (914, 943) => 3.3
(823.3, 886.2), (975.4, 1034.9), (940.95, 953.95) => 1.5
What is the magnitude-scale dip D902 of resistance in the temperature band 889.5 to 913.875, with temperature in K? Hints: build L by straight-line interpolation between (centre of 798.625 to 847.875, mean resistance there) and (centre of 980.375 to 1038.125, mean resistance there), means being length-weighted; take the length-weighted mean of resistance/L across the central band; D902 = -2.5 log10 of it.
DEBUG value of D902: 0.17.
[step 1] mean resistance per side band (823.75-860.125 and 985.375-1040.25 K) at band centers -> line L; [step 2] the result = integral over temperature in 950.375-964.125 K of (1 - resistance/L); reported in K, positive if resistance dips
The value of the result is 1.4 K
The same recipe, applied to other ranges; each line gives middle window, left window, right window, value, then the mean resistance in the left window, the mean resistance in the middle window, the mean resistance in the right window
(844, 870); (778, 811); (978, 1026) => 0.80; 20.2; 21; 25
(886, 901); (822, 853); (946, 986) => 1.23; 20.4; 19.7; 22.7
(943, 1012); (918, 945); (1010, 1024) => -0.63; 20.5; 23.5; 25.6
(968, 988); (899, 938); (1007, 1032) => -0.49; 19.7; 23.9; 25.9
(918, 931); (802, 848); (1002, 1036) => 1.85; 19.9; 19.8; 26.2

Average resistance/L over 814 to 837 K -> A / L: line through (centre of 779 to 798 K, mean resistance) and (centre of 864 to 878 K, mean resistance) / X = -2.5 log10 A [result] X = 0.04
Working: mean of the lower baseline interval 20.8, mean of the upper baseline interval 20.7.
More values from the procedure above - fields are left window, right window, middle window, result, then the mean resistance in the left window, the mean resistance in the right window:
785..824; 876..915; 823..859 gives -0.06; 19.7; 19.4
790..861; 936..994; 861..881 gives 0.01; 20.1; 22.8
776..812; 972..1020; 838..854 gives 0.05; 20.3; 24.7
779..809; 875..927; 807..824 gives 0.02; 20.1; 19.5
